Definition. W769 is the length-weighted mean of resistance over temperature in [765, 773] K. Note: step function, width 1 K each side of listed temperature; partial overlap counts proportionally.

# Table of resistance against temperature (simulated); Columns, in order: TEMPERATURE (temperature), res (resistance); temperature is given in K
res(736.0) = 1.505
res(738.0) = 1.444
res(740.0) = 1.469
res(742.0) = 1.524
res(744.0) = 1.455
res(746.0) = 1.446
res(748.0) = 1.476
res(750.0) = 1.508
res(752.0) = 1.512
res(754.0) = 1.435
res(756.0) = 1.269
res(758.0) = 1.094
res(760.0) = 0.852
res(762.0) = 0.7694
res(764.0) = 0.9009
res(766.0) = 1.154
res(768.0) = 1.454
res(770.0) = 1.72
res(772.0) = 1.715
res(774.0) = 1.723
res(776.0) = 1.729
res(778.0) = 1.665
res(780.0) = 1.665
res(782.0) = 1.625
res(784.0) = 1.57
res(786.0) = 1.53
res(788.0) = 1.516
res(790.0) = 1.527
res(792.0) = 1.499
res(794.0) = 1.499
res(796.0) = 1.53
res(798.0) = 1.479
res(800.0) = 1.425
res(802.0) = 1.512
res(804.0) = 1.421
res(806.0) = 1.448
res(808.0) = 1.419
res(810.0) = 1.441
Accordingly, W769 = 1.51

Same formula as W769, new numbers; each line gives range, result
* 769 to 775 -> 1.72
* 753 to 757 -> 1.35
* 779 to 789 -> 1.58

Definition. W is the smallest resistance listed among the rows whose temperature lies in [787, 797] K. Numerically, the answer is 1.499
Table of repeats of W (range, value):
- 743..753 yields 1.446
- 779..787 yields 1.53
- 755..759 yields 1.094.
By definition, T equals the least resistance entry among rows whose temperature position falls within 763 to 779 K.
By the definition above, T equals 0.9009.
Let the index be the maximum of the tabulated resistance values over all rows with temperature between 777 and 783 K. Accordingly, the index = 1.665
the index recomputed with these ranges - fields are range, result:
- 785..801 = 1.53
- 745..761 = 1.512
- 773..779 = 1.729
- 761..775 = 1.723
